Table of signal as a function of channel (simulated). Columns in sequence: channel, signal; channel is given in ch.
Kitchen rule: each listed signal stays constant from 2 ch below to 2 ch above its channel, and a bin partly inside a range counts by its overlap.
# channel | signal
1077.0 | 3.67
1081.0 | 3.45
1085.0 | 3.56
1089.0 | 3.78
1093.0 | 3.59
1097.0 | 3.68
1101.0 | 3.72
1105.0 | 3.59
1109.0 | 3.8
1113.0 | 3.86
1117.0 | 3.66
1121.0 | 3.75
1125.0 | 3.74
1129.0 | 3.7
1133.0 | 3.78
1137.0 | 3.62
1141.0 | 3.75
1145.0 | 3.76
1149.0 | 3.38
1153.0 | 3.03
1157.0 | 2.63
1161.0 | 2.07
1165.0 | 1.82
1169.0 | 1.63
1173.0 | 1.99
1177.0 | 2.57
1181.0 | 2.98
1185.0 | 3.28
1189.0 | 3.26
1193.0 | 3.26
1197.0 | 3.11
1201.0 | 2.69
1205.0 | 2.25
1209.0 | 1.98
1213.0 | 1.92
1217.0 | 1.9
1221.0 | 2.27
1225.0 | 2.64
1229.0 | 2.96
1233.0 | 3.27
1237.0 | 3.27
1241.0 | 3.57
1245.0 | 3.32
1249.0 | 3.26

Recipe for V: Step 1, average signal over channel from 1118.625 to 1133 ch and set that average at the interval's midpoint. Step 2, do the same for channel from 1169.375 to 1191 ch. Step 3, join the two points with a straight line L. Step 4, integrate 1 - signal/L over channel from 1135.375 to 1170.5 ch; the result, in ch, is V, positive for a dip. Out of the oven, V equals 4.4 ch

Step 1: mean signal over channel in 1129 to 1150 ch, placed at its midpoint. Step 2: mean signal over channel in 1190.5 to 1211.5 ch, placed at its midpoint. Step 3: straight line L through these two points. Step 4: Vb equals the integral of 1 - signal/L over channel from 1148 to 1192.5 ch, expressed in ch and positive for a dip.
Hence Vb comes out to 7.5 ch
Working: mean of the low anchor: 3.68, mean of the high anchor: 2.65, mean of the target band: 2.61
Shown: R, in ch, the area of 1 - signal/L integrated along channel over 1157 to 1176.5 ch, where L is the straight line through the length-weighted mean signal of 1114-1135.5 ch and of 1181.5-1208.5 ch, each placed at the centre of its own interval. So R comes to 7.4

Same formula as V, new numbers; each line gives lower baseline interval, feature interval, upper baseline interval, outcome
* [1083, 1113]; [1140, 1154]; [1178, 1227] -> -1.3 ch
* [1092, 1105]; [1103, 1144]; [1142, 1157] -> -2.8 ch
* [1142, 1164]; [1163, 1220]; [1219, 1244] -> 9.8 ch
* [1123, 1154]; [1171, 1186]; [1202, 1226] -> 0.8 ch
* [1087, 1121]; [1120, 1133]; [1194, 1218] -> -1.2 ch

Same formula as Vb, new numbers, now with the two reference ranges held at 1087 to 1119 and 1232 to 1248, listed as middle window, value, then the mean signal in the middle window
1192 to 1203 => 1.49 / 3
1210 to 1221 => 4.62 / 1.98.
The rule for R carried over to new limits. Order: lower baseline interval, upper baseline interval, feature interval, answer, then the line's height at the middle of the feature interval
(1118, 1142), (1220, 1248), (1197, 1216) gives 5.6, 3.25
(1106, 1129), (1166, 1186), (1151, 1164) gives 1.5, 2.84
